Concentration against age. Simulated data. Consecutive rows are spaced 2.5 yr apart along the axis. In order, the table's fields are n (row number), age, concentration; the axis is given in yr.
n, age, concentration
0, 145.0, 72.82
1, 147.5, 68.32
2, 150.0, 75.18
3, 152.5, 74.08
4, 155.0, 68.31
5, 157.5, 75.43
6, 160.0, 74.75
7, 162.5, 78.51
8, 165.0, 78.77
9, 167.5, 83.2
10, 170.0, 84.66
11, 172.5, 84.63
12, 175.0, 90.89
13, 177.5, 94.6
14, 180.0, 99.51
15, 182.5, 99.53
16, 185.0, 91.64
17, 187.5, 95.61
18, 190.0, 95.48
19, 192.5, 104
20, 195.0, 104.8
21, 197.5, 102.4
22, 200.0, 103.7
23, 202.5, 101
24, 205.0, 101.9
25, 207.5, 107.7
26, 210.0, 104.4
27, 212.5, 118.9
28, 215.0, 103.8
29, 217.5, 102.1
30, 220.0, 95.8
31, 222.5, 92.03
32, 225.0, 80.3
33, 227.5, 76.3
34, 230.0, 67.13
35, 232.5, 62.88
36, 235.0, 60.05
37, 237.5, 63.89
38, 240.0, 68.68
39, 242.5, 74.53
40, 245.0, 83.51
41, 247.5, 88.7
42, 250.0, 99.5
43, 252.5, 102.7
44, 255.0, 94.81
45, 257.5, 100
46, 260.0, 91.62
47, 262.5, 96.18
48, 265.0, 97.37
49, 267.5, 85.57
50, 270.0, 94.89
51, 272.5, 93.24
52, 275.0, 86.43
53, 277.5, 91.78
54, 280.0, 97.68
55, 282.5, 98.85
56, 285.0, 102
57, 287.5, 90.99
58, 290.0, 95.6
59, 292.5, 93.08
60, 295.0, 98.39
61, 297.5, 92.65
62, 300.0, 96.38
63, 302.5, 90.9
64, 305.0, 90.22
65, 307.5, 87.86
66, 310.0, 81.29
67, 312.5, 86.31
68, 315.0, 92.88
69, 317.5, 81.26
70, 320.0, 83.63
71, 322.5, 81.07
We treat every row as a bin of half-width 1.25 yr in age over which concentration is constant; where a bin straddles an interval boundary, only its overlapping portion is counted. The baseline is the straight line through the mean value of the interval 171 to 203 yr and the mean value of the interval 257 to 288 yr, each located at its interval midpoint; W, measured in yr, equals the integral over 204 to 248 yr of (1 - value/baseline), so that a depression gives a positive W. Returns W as 4.5 yr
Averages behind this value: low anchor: 97.3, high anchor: 94.3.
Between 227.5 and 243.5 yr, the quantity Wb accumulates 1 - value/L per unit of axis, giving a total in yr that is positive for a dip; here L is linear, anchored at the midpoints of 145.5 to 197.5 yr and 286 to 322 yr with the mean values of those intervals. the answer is 3.9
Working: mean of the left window 86.3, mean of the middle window 66.9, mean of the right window 90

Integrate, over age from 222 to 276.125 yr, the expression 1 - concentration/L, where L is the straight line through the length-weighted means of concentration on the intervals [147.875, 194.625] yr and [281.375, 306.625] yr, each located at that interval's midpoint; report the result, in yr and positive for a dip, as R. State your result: 4.3 yr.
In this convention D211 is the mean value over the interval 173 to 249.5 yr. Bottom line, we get 91.2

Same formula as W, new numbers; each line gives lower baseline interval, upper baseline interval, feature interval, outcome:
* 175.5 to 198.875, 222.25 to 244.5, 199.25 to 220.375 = -4.9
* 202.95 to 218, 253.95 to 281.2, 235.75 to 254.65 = 3.0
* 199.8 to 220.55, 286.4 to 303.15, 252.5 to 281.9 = 1.0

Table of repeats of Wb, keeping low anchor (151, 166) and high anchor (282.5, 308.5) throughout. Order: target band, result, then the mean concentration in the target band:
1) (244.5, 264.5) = -1.5 yr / 95.1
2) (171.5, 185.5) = -2.9 yr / 93.7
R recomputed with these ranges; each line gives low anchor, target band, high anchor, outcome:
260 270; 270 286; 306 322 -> -0.7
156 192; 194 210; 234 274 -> -2.9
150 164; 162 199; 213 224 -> -3.9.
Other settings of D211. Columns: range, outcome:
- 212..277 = 87.4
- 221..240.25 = 71.9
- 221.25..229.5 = 81.4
